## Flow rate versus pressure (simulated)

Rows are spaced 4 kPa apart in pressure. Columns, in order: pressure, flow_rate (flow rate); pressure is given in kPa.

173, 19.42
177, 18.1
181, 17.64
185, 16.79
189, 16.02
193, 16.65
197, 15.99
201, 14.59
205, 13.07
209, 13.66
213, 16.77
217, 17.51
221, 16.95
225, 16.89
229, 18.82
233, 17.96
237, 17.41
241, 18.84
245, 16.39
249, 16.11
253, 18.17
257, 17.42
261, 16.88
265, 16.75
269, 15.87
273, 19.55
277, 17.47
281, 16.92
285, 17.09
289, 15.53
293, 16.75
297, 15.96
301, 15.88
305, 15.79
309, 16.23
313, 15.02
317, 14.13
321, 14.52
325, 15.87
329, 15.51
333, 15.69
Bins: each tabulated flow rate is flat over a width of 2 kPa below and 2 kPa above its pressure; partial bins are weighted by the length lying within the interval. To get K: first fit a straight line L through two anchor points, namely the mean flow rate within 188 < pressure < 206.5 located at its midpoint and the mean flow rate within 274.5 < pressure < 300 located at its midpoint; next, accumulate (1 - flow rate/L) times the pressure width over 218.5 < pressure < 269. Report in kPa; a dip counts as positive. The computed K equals -4.2 kPa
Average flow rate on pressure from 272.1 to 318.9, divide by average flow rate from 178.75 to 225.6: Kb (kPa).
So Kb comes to 1.0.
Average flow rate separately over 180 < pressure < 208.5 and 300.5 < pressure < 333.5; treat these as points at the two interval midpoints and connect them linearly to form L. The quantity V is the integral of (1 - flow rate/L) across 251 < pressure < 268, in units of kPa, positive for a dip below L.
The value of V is -1.89 kPa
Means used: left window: 15.6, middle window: 17.2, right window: 15.4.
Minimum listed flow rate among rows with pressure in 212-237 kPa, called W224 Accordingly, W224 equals 16.77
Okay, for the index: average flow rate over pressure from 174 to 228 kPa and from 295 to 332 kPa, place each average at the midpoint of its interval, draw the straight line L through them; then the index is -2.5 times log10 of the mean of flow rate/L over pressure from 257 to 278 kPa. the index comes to -0.10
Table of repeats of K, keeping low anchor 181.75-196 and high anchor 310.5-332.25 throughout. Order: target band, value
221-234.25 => -1.3 kPa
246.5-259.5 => -1.1 kPa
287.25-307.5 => -0.9 kPa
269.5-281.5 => -1.7 kPa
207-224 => 0.0 kPa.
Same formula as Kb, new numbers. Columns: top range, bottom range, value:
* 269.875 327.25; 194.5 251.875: 0.98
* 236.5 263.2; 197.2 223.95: 1.12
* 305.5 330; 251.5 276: 0.87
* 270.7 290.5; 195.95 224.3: 1.11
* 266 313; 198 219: 1.09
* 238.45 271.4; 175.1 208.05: 1.07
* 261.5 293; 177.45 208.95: 1.08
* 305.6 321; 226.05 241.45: 0.83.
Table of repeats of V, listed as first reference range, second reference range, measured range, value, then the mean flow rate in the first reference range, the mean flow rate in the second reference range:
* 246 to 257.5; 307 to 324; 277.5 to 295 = -0.7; 17.1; 15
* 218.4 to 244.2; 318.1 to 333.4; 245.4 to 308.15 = -0.9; 17.7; 15.3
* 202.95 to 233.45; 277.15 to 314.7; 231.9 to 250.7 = -1.2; 16.4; 16.2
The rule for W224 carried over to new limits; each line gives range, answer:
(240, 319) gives 14.13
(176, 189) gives 16.02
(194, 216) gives 13.07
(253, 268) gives 16.75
